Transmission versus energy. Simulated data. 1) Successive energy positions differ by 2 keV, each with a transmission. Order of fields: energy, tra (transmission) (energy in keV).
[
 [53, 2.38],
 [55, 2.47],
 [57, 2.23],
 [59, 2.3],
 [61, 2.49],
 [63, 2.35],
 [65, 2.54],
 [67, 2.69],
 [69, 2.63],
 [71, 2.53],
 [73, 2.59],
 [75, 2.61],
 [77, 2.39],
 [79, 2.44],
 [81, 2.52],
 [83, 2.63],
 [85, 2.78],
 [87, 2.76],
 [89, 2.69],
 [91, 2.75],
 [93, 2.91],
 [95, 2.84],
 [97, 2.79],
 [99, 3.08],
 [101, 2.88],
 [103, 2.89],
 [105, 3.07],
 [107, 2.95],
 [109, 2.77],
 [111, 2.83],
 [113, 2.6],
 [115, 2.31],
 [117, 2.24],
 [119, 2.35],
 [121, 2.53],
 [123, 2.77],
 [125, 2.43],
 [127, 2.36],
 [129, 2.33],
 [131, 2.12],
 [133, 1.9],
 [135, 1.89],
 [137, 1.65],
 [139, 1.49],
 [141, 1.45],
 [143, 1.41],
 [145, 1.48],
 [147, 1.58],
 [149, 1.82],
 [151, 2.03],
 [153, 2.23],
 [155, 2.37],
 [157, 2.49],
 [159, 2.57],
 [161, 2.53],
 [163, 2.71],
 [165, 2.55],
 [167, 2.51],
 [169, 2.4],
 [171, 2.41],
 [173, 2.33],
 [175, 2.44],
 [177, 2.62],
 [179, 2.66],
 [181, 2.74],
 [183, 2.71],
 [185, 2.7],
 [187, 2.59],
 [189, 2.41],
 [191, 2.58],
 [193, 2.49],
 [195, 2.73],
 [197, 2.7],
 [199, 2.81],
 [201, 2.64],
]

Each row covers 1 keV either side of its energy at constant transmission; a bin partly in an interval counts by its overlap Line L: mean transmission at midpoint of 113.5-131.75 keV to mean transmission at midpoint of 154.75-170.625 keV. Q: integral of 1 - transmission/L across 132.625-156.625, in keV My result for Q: 6.6 keV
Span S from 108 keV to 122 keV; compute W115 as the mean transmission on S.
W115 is 2.52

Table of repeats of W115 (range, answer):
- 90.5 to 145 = 2.41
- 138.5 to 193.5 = 2.3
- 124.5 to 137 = 2.12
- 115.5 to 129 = 2.43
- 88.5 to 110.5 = 2.88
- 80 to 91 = 2.68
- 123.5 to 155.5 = 1.92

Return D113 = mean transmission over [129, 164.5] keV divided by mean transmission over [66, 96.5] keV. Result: 0.75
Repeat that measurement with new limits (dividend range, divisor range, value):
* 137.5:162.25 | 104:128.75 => 0.75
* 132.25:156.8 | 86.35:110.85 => 0.63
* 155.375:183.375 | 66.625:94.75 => 0.96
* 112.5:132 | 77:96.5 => 0.89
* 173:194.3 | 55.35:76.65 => 1.04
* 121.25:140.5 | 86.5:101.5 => 0.74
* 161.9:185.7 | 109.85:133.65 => 1.06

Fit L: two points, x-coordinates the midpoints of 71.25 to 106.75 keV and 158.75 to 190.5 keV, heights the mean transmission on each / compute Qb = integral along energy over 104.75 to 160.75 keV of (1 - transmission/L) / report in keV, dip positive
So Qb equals 9.3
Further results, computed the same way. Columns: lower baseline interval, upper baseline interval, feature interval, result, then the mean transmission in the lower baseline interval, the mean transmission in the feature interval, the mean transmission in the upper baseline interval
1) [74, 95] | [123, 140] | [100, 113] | -2.71 keV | 2.66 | 2.88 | 2.07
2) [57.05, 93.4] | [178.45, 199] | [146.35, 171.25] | 2.77 keV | 2.57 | 2.33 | 2.64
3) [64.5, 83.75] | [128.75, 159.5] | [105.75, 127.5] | -4.08 keV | 2.56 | 2.57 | 1.91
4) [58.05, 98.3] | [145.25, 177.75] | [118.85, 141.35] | 2.99 keV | 2.62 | 2.12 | 2.33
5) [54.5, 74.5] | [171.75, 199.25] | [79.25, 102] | -2.38 keV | 2.49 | 2.77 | 2.6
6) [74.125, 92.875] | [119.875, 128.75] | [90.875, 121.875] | -2.12 keV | 2.63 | 2.74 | 2.5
